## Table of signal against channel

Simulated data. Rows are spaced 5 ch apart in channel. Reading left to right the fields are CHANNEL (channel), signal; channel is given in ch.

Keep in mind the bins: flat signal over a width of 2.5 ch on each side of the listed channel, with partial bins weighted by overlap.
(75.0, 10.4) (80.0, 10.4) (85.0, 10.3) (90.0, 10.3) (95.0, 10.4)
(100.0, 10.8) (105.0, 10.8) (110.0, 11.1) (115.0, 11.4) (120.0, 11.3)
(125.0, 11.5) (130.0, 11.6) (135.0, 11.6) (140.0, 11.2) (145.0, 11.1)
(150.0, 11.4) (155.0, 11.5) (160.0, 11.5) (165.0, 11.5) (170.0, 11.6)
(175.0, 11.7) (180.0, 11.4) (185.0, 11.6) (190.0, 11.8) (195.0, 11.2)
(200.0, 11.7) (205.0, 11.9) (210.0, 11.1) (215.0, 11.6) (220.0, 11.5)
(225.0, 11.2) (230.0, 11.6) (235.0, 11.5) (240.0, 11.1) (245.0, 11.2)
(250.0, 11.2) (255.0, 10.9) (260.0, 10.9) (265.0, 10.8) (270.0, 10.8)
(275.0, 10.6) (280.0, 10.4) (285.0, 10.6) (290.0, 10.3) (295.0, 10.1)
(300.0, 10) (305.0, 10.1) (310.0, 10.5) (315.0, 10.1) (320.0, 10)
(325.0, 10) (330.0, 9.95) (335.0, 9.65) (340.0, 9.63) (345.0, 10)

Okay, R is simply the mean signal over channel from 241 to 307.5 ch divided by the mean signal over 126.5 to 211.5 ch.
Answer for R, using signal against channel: 0.9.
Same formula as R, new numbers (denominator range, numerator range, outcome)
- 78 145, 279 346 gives 0.92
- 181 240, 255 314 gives 0.91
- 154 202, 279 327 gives 0.88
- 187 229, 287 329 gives 0.88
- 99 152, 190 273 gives 1.00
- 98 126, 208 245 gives 1.02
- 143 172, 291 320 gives 0.89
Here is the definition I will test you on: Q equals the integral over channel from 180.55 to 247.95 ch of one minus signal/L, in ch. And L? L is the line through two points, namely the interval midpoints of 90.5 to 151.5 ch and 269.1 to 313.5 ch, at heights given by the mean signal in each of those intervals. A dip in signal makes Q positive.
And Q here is -4.7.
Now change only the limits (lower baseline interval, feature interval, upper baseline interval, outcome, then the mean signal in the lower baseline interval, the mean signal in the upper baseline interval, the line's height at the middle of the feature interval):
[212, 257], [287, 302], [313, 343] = 0.4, 11.3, 9.89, 10.4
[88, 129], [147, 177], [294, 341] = -2.2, 11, 10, 10.7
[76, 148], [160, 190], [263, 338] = -2.4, 11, 10.3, 10.7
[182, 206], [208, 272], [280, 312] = -1.0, 11.6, 10.3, 11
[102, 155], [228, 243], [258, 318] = -0.9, 11.3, 10.4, 10.7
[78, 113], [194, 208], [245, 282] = -1.1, 10.6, 10.8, 10.7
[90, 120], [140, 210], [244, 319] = -4.9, 10.9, 10.5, 10.7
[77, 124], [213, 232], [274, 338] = -1.9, 10.8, 10.2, 10.4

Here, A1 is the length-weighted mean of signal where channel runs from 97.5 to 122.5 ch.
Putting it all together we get 11.1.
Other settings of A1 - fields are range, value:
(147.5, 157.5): 11.4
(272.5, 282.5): 10.5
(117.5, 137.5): 11.5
